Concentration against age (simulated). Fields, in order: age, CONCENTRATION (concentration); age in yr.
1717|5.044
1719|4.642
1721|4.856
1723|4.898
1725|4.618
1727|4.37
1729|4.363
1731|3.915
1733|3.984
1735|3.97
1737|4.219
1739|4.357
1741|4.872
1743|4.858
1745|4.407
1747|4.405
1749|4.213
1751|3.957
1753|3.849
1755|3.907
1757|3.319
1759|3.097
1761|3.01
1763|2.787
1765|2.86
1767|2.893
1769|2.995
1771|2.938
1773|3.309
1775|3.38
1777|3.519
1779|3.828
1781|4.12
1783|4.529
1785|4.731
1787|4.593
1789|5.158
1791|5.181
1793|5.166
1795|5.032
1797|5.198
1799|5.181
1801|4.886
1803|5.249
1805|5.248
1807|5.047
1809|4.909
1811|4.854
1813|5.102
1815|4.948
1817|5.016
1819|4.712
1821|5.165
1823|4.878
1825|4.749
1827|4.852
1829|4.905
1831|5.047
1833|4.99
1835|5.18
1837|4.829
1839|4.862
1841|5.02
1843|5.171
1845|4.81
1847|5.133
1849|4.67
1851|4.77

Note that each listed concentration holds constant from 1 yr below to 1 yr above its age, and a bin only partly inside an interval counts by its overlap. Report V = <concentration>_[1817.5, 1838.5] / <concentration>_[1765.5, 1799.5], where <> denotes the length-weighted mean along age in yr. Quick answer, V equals 1.18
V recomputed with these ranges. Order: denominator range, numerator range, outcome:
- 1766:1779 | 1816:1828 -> 1.52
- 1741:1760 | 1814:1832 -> 1.22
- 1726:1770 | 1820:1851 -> 1.29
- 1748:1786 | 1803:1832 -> 1.40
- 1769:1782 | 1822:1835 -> 1.42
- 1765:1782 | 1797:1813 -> 1.52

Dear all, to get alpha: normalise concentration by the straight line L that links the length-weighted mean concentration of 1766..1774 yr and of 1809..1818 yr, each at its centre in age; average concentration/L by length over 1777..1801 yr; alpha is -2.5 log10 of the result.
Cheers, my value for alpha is -0.22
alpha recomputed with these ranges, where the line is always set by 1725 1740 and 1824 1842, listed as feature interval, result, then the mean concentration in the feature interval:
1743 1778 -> 0.25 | 3.5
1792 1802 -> -0.09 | 5.09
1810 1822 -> -0.03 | 4.97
